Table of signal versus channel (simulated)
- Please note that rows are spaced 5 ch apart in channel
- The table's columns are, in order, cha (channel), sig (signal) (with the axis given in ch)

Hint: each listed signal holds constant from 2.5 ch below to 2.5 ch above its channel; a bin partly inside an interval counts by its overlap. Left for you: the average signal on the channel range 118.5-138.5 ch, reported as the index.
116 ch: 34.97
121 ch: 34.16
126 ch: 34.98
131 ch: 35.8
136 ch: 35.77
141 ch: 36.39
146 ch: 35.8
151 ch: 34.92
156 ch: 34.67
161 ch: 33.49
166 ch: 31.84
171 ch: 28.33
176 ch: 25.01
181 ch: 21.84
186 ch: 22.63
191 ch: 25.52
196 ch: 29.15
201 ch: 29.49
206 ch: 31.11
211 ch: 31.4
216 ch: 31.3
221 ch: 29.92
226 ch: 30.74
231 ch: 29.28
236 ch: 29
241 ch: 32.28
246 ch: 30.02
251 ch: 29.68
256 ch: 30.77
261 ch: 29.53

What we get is 35.2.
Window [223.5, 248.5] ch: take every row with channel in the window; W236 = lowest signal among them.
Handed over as 29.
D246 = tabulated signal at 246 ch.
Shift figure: 30.02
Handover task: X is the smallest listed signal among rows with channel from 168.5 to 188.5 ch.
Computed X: 21.84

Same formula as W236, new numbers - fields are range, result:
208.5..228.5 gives 29.92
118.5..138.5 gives 34.16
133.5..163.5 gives 33.49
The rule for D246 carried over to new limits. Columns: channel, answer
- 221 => 29.92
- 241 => 32.28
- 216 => 31.3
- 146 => 35.8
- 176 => 25.01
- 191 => 25.52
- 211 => 31.4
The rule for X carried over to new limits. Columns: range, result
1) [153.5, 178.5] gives 25.01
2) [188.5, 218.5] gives 25.52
